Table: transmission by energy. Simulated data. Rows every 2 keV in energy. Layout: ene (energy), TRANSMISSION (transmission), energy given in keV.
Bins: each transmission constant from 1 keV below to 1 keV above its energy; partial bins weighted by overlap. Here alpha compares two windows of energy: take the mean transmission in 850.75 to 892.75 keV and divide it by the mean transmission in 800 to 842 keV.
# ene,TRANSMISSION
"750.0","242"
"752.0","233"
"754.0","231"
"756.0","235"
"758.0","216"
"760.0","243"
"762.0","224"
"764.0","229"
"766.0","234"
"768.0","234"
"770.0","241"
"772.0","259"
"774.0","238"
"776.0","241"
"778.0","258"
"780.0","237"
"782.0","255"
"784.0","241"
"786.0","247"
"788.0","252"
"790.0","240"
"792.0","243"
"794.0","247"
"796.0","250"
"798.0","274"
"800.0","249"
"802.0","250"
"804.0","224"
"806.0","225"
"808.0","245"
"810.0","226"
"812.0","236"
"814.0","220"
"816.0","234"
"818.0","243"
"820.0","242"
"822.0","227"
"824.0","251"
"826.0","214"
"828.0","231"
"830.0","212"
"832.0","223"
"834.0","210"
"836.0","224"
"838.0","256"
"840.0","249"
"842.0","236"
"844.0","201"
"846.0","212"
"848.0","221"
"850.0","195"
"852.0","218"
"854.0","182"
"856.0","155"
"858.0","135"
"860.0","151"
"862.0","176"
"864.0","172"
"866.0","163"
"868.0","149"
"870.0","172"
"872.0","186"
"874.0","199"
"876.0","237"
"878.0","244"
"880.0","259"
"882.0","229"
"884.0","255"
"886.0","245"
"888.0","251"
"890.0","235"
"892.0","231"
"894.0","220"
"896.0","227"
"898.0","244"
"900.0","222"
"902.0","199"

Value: 0.9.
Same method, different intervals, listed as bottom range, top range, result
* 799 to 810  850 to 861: 0.72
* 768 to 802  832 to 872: 0.78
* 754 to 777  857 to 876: 0.72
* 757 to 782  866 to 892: 0.92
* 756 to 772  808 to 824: 1.00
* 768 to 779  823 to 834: 0.91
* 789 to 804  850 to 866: 0.69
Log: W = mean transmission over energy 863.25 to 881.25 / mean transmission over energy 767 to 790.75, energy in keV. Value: 0.8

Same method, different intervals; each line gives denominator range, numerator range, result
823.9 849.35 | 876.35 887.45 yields 1.09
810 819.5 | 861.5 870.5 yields 0.71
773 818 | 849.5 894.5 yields 0.84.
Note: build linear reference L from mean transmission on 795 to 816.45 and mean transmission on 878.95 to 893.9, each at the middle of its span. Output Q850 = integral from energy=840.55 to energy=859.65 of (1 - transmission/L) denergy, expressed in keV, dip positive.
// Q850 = 3.66 keV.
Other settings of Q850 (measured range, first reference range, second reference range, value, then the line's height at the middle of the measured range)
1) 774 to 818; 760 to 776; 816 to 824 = -0.8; 238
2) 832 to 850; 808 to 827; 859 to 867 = -2.4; 198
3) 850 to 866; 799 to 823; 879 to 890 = 4.7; 242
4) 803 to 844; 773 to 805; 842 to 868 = -3.5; 213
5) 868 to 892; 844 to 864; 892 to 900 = -1.5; 212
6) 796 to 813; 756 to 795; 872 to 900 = -0.2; 239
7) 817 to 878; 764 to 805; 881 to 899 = 9.0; 241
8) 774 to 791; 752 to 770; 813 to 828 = -1.0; 232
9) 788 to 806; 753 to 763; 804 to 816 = -1.3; 230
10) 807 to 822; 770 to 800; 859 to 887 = -0.1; 233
